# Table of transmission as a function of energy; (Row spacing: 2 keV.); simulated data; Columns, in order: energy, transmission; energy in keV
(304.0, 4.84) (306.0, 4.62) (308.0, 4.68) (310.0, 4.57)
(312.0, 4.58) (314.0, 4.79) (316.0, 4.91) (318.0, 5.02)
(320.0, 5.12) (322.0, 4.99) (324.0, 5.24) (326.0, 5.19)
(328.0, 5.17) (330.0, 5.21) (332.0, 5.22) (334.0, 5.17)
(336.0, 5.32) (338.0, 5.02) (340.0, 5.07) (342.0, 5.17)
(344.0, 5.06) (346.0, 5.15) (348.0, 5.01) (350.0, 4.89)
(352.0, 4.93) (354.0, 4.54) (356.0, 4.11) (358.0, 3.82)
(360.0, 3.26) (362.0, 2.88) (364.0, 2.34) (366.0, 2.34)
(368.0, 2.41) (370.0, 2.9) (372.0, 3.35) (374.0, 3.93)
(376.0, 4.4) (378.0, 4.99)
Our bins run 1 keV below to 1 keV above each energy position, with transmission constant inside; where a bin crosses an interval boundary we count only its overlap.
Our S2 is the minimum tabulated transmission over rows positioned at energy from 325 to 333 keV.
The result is 5.17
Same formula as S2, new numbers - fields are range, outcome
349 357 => 4.11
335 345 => 5.02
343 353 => 4.89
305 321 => 4.57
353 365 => 2.34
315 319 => 4.91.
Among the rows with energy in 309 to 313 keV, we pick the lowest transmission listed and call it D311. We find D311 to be 4.57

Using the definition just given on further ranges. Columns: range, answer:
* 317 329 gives 4.99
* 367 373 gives 2.41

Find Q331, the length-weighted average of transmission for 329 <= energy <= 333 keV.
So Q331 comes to 5.21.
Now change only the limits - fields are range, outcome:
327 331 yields 5.19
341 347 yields 5.13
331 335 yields 5.2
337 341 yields 5.04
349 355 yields 4.79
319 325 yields 5.12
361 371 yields 2.57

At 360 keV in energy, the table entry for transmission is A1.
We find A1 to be 3.26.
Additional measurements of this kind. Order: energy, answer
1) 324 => 5.24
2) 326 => 5.19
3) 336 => 5.32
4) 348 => 5.01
